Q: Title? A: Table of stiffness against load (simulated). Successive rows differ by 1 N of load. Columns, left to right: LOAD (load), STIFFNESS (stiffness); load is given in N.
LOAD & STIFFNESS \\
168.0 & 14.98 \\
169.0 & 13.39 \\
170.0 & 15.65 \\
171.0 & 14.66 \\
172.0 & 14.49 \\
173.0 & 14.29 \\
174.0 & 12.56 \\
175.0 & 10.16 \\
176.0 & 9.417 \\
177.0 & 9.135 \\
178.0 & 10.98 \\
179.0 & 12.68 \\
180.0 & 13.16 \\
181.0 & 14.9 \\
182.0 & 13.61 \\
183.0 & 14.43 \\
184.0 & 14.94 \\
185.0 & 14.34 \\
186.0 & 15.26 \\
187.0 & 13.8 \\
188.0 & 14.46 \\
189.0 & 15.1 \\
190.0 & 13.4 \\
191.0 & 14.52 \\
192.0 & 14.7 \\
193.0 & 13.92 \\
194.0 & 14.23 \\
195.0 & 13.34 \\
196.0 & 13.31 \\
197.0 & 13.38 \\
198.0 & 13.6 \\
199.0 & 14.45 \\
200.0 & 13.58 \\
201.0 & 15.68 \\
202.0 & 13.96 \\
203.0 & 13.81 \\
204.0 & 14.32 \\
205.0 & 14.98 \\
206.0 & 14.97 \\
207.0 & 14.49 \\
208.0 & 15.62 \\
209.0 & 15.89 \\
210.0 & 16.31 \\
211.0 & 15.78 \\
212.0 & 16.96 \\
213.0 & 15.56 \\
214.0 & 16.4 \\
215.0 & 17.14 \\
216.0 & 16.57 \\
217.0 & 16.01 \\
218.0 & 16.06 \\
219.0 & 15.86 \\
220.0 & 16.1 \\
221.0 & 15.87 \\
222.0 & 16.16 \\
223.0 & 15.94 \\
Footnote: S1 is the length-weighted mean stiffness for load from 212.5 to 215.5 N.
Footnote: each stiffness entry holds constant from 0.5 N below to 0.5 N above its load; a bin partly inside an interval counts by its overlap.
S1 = 16.4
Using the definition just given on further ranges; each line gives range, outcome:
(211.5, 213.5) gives 16.3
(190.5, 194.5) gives 14.3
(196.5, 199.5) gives 13.8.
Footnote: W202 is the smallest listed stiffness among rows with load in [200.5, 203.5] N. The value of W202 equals 13.81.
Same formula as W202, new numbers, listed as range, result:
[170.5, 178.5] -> 9.135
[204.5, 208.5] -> 14.49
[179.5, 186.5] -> 13.16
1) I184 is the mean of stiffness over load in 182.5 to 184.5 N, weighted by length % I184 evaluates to 14.7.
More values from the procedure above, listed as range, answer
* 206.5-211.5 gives 15.6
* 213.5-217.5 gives 16.5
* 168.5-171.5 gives 14.6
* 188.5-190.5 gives 14.2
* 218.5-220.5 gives 16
